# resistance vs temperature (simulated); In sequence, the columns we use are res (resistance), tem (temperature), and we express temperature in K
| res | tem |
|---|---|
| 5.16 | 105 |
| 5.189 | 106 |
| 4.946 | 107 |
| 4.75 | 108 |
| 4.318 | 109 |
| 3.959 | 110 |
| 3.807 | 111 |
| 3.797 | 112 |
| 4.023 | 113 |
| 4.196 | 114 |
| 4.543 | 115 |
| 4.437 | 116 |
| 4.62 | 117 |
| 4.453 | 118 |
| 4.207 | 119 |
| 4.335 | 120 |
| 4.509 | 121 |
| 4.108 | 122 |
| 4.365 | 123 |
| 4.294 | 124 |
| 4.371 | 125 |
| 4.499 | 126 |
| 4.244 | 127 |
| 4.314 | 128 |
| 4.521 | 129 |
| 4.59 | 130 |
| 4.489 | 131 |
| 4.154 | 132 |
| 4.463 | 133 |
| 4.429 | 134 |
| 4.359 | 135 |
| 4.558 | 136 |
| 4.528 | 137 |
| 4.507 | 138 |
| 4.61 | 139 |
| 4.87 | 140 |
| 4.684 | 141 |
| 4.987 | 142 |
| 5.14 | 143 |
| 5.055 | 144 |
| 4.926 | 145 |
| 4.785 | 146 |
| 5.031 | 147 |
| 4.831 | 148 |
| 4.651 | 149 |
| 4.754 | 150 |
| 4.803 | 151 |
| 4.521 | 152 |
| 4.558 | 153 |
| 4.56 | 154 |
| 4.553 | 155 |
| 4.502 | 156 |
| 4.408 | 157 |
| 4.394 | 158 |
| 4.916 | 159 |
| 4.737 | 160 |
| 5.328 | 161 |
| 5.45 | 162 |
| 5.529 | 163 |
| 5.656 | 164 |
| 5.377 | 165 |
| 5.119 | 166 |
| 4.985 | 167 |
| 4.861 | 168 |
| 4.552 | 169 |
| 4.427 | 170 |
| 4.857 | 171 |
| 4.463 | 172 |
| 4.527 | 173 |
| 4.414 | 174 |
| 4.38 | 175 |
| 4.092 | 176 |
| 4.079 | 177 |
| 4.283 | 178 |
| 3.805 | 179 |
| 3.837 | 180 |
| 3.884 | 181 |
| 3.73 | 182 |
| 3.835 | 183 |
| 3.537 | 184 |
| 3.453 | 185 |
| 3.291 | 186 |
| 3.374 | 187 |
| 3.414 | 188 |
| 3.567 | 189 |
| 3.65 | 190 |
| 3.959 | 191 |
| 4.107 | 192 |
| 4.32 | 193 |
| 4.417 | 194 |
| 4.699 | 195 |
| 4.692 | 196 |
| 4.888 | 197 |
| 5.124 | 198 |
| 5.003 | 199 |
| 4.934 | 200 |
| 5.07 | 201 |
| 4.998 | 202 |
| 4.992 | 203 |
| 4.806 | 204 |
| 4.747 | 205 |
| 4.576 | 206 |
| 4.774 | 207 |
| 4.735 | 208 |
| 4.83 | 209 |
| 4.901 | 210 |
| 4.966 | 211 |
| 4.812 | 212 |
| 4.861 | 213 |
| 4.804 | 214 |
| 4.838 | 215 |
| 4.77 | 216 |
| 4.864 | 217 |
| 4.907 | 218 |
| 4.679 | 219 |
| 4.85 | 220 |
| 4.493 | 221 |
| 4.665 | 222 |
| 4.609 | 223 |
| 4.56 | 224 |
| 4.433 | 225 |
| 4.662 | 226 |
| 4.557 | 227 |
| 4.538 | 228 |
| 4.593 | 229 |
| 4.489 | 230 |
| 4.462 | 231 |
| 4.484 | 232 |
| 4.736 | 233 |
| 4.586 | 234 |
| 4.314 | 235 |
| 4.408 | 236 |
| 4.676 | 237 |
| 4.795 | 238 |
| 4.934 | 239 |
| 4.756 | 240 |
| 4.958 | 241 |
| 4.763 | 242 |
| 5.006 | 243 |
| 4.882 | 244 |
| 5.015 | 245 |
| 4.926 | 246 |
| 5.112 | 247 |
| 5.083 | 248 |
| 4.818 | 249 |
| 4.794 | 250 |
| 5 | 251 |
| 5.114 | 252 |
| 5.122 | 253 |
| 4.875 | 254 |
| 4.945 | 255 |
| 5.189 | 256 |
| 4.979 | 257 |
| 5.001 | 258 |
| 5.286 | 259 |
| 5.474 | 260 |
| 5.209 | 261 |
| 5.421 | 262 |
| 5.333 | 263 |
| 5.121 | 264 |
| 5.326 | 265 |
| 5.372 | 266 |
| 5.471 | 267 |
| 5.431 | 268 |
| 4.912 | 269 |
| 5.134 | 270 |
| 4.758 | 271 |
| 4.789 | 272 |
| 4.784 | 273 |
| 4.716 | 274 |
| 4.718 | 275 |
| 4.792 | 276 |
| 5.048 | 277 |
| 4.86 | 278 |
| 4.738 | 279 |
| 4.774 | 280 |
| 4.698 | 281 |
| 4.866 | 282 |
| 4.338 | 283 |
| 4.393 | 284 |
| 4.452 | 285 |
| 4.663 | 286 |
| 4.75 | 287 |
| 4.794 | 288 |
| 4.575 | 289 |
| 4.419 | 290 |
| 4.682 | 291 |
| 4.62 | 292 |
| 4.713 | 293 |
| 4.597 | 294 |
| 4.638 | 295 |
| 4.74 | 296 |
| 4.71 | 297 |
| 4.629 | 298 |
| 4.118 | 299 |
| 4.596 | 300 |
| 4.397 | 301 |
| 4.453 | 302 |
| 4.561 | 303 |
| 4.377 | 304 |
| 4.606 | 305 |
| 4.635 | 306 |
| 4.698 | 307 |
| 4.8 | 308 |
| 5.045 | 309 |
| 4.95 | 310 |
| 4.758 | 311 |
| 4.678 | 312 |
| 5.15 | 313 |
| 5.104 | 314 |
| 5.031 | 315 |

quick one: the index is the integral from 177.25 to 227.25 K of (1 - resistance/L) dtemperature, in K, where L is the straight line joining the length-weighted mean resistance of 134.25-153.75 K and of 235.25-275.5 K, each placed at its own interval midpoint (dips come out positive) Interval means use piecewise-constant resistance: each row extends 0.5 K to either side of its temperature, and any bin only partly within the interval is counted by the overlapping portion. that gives 4.4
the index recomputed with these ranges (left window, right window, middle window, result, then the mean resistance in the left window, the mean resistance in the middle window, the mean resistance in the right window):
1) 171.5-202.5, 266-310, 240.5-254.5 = -1.42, 4.19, 4.96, 4.72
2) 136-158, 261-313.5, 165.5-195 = 3.81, 4.72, 4.12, 4.78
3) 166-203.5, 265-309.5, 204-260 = -3.75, 4.29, 4.8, 4.73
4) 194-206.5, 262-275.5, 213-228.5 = 0.75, 4.86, 4.69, 5.08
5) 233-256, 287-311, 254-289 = -1.49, 4.86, 4.95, 4.63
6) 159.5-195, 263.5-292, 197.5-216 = -1.65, 4.33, 4.87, 4.83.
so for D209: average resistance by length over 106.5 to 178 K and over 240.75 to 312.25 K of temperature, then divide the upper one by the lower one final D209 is 1.06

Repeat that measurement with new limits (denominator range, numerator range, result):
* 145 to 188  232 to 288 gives 1.09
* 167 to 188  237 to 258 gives 1.21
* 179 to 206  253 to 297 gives 1.15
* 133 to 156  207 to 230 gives 1.00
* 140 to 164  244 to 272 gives 1.05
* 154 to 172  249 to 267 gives 1.05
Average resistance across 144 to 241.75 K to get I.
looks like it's 4.58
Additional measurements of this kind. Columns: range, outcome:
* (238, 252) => 4.93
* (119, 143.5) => 4.49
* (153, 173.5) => 4.85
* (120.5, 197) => 4.47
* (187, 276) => 4.79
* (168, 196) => 4.06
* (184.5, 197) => 3.95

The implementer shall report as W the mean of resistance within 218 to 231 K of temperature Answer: 4.6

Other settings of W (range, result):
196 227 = 4.8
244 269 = 5.13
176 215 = 4.36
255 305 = 4.82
